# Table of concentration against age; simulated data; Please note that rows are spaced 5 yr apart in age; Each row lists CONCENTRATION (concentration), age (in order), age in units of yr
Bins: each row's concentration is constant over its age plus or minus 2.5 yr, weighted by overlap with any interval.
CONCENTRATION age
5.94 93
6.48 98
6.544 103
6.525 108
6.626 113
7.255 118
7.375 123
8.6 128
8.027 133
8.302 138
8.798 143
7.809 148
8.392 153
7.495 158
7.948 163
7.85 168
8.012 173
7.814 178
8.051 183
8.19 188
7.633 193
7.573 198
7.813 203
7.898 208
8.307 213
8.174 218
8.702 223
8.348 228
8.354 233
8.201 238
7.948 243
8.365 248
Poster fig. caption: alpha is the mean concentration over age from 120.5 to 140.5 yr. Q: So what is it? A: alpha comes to 8.08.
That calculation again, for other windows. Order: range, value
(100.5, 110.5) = 6.53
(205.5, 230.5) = 8.29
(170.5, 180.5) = 7.91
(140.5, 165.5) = 8.09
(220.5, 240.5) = 8.4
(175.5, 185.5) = 7.93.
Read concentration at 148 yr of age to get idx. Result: 7.809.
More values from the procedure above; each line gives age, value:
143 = 8.798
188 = 8.19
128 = 8.6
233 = 8.354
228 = 8.348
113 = 6.626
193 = 7.633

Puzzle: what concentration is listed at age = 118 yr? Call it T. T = 7.255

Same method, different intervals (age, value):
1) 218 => 8.174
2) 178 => 7.814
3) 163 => 7.948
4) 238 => 8.201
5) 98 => 6.48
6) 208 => 7.898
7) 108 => 6.525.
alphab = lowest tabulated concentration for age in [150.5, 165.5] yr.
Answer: 7.495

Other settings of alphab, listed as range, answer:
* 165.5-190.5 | 7.814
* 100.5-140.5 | 6.525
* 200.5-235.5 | 7.813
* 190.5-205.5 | 7.573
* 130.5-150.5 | 7.809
